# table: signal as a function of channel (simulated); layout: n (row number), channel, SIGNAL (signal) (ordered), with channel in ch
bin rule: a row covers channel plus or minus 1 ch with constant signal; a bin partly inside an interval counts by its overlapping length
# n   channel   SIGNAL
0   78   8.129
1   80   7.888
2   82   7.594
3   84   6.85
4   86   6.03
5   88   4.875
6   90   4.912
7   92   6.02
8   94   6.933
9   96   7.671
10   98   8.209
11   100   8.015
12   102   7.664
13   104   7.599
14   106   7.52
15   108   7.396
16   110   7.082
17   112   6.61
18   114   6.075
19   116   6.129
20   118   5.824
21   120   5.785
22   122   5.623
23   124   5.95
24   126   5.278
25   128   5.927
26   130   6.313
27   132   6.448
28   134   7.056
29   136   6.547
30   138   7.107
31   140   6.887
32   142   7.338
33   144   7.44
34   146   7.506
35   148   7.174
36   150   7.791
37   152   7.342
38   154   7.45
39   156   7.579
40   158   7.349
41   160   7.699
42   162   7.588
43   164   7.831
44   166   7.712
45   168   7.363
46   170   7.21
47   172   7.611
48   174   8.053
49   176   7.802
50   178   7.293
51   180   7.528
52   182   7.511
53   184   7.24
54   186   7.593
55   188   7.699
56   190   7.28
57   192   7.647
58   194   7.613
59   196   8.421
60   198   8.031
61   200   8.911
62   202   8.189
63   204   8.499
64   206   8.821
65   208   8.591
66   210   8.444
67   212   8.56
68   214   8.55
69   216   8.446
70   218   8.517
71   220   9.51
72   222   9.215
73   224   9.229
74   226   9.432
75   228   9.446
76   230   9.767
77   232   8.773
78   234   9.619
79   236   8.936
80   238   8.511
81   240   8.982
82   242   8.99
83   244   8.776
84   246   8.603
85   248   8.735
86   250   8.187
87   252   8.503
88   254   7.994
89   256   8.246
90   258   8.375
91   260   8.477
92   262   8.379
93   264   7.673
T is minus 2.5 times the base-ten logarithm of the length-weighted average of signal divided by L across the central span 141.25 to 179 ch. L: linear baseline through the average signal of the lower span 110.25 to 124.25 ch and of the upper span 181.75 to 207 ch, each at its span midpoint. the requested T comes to -0.062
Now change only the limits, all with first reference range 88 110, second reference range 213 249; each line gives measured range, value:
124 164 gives 0.10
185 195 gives 0.11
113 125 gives 0.24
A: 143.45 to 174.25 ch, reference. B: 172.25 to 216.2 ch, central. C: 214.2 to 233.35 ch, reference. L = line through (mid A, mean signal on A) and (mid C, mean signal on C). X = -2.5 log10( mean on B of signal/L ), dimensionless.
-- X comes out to 0.05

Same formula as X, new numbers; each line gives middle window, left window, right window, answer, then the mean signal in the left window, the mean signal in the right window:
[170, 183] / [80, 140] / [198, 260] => 0.03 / 6.61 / 8.76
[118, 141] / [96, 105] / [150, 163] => 0.22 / 7.85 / 7.52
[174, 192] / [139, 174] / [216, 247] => 0.07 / 7.48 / 9.07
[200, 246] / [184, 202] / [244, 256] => -0.09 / 7.88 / 8.42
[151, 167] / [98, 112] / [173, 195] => 0.00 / 7.53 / 7.57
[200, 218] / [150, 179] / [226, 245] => 0.00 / 7.57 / 9.11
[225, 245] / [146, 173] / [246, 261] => -0.12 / 7.51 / 8.38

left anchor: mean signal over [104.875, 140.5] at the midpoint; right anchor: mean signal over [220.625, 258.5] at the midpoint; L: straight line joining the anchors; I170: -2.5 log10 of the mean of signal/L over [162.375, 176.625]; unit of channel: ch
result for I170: -0.04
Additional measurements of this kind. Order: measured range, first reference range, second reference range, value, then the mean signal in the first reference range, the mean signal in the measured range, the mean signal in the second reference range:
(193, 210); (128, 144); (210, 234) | 0.015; 6.8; 8.39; 9.04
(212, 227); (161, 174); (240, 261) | -0.100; 7.59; 8.96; 8.51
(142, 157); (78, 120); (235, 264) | -0.007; 6.85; 7.46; 8.52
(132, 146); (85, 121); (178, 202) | 0.013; 6.69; 7.05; 7.77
